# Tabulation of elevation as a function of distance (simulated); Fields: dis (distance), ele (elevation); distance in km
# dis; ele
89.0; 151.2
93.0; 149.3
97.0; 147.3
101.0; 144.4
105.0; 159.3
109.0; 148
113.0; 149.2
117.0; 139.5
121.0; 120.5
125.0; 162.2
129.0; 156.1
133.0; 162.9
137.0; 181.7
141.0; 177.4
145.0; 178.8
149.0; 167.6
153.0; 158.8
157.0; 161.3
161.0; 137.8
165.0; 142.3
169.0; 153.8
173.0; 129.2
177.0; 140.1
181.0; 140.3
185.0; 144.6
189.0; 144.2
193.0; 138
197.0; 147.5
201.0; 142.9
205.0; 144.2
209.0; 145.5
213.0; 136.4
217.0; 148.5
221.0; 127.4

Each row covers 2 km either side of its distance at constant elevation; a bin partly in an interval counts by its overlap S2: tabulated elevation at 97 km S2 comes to 147.3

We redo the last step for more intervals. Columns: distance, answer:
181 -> 140.3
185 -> 144.6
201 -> 142.9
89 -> 151.2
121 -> 120.5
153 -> 158.8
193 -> 138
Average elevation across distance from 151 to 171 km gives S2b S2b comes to 151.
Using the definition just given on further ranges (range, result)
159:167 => 140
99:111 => 151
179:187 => 142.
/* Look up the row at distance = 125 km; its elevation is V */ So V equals 162.2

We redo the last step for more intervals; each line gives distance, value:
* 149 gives 167.6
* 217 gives 148.5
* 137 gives 181.7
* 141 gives 177.4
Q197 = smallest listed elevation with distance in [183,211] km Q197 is 138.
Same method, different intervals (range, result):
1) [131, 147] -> 162.9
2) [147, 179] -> 129.2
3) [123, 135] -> 156.1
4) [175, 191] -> 140.1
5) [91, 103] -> 144.4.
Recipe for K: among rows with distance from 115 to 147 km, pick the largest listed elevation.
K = 181.7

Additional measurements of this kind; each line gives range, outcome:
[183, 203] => 147.5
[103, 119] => 159.3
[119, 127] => 162.2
